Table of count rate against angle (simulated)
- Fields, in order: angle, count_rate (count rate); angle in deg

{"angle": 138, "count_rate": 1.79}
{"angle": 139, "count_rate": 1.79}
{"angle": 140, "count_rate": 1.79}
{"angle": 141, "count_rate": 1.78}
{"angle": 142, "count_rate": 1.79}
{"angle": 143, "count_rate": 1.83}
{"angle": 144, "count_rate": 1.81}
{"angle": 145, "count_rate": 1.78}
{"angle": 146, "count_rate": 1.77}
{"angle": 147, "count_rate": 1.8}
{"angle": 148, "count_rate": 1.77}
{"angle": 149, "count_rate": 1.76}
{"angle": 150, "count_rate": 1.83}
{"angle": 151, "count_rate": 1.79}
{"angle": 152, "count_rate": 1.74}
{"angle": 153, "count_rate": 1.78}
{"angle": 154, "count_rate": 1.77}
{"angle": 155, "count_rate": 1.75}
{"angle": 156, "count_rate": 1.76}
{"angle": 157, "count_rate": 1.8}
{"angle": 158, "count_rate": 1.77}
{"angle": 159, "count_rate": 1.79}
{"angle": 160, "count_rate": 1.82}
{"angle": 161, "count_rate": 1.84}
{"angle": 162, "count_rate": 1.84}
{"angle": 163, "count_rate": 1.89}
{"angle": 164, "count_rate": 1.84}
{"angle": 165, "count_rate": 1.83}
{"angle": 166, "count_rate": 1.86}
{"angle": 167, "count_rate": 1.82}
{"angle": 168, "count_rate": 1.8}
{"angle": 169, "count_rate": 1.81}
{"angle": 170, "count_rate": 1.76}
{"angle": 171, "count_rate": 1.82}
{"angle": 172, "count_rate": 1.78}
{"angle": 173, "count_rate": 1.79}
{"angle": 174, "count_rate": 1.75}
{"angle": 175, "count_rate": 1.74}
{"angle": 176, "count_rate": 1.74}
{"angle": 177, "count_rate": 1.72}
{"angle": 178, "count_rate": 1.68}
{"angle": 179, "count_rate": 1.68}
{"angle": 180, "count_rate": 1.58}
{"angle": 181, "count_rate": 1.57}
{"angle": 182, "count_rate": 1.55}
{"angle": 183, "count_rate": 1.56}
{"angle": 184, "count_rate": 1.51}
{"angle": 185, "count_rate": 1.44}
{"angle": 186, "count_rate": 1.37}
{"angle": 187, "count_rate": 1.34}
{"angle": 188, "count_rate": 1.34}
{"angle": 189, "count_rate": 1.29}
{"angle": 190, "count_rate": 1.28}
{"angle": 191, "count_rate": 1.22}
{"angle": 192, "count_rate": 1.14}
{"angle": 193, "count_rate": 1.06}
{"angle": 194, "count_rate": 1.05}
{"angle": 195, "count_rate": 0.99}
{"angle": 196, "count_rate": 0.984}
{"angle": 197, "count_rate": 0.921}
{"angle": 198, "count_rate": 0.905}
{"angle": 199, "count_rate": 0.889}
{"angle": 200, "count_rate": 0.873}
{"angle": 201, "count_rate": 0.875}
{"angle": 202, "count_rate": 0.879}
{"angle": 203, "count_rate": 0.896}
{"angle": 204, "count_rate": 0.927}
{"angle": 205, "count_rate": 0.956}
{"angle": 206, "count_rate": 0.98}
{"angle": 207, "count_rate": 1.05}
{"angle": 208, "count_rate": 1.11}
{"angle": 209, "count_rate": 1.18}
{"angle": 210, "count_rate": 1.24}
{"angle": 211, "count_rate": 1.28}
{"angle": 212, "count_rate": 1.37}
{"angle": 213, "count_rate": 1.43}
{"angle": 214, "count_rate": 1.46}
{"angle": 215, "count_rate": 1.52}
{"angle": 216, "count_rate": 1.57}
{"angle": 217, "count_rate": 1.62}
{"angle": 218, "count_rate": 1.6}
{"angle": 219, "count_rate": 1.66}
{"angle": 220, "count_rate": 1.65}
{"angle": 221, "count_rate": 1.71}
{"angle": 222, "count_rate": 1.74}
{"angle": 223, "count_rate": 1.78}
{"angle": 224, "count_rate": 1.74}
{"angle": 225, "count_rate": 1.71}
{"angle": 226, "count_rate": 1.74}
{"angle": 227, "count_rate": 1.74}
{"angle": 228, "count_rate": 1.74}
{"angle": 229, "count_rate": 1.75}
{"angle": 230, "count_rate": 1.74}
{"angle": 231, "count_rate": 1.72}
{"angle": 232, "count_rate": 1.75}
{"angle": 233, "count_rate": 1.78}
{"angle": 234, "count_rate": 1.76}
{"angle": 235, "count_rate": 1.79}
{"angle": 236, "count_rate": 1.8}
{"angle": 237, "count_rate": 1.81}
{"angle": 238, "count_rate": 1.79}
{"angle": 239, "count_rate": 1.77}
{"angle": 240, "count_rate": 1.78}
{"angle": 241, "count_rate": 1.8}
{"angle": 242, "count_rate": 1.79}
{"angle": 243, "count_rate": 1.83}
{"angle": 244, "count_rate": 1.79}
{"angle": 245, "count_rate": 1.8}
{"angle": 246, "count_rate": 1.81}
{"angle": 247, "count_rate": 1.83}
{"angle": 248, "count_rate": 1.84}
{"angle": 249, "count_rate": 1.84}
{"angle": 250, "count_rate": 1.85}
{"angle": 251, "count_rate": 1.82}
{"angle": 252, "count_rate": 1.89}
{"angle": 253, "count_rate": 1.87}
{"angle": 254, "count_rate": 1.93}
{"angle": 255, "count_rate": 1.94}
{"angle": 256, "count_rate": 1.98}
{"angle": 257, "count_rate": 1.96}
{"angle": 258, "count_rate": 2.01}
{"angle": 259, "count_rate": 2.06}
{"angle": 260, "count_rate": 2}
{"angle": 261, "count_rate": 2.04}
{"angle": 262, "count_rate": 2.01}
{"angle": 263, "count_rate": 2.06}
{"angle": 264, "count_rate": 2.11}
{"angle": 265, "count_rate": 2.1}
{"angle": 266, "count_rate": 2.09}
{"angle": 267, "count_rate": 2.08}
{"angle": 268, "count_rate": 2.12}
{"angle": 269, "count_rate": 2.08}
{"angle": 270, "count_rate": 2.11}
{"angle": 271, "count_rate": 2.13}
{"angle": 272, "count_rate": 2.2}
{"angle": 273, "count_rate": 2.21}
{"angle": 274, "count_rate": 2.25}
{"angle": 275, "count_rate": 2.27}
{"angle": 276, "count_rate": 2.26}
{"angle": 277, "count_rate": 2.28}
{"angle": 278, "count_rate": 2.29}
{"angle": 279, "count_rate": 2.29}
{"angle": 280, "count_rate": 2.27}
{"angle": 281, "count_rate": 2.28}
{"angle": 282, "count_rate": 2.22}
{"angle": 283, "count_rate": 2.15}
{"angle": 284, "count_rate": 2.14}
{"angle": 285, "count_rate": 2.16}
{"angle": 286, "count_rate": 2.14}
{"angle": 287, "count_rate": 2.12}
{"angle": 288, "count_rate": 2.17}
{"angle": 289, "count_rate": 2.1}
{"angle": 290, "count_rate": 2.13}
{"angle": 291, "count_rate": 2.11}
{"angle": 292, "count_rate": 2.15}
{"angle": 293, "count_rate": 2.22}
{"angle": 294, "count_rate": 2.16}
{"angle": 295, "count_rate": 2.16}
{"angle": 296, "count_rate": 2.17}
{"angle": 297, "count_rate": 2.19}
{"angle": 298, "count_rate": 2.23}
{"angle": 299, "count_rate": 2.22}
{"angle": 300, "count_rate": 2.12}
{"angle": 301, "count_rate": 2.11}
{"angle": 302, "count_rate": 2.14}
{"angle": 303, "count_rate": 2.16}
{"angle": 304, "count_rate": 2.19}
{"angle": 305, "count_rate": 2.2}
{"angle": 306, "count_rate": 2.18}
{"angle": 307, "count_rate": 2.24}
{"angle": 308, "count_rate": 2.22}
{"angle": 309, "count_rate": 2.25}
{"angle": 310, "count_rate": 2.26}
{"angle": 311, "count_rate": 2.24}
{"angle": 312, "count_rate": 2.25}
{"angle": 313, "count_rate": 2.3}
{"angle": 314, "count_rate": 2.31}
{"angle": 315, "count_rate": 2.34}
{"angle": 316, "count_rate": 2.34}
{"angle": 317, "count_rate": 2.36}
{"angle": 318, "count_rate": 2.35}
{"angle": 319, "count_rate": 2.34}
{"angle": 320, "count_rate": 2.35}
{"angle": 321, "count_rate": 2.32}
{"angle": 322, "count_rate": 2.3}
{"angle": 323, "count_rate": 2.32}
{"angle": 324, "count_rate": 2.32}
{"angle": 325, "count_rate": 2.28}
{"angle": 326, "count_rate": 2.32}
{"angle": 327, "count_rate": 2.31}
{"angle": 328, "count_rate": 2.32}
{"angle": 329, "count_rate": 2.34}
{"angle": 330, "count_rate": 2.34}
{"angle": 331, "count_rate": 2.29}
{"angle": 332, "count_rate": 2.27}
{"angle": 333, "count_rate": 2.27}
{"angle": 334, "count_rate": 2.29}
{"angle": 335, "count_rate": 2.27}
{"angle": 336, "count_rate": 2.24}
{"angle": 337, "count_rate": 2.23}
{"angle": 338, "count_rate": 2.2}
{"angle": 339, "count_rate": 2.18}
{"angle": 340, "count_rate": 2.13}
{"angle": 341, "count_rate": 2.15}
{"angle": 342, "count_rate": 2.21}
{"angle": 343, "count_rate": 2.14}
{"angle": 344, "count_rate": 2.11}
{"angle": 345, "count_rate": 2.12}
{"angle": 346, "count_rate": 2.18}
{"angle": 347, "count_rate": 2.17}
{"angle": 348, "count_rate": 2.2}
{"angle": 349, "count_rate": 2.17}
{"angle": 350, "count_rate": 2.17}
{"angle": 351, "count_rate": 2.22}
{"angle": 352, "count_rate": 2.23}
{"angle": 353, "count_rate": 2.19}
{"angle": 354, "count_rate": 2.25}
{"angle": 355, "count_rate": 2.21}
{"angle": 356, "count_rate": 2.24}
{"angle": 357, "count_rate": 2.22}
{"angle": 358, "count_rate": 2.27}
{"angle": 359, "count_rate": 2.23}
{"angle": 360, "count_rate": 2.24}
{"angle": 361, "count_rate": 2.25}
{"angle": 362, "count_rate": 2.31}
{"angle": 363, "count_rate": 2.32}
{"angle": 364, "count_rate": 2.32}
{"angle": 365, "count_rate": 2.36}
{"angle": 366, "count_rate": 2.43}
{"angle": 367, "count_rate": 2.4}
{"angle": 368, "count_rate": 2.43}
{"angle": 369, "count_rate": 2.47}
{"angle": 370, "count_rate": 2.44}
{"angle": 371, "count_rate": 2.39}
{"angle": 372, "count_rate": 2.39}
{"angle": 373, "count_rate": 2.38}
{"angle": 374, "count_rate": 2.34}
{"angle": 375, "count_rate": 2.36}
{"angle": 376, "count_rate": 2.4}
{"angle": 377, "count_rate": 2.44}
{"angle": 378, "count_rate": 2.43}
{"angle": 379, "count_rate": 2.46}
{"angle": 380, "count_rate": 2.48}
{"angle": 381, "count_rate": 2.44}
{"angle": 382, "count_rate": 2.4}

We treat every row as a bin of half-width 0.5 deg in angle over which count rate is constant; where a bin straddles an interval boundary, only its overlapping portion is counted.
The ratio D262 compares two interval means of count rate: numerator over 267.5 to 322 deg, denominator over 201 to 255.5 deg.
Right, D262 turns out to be 1.38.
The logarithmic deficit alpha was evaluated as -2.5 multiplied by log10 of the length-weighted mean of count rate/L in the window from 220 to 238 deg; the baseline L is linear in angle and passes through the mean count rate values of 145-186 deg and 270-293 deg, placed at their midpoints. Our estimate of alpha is 0.14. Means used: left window 1.74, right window 2.19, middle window 1.75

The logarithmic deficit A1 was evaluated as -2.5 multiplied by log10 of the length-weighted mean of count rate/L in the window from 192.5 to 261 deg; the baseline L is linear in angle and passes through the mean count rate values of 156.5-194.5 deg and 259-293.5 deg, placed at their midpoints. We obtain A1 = 0.22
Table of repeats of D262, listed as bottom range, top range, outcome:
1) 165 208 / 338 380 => 1.67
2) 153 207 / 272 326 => 1.52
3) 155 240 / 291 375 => 1.49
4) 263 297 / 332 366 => 1.02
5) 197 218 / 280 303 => 1.87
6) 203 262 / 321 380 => 1.36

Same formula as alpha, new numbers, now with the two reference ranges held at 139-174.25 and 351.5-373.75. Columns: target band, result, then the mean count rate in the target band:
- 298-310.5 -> -0.01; 2.19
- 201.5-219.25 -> 0.47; 1.26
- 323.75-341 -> -0.01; 2.27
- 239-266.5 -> 0.07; 1.92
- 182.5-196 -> 0.43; 1.27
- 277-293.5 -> -0.03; 2.19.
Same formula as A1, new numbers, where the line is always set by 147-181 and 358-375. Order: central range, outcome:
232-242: 0.11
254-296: -0.02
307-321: -0.05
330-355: 0.04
